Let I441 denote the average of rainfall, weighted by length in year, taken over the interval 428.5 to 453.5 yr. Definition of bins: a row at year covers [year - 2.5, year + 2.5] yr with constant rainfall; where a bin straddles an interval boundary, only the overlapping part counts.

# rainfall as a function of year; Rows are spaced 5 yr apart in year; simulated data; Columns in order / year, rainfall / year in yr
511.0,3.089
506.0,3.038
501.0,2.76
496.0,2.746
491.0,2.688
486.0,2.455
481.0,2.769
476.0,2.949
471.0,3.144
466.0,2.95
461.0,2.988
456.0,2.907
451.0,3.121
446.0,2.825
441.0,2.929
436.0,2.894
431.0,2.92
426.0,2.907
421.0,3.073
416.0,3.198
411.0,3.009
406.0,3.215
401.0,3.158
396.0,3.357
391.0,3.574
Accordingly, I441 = 2.94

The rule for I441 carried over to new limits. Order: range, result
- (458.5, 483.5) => 2.96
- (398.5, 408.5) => 3.19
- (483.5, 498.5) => 2.63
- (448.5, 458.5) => 3.01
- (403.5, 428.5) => 3.08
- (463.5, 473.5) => 3.05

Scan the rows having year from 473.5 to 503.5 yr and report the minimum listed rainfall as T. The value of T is 2.455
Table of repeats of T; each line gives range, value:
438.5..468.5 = 2.825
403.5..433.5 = 2.907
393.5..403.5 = 3.158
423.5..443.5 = 2.894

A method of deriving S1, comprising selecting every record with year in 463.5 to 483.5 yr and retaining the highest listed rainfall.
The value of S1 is 3.144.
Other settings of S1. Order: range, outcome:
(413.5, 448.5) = 3.198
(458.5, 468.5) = 2.988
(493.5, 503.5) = 2.76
